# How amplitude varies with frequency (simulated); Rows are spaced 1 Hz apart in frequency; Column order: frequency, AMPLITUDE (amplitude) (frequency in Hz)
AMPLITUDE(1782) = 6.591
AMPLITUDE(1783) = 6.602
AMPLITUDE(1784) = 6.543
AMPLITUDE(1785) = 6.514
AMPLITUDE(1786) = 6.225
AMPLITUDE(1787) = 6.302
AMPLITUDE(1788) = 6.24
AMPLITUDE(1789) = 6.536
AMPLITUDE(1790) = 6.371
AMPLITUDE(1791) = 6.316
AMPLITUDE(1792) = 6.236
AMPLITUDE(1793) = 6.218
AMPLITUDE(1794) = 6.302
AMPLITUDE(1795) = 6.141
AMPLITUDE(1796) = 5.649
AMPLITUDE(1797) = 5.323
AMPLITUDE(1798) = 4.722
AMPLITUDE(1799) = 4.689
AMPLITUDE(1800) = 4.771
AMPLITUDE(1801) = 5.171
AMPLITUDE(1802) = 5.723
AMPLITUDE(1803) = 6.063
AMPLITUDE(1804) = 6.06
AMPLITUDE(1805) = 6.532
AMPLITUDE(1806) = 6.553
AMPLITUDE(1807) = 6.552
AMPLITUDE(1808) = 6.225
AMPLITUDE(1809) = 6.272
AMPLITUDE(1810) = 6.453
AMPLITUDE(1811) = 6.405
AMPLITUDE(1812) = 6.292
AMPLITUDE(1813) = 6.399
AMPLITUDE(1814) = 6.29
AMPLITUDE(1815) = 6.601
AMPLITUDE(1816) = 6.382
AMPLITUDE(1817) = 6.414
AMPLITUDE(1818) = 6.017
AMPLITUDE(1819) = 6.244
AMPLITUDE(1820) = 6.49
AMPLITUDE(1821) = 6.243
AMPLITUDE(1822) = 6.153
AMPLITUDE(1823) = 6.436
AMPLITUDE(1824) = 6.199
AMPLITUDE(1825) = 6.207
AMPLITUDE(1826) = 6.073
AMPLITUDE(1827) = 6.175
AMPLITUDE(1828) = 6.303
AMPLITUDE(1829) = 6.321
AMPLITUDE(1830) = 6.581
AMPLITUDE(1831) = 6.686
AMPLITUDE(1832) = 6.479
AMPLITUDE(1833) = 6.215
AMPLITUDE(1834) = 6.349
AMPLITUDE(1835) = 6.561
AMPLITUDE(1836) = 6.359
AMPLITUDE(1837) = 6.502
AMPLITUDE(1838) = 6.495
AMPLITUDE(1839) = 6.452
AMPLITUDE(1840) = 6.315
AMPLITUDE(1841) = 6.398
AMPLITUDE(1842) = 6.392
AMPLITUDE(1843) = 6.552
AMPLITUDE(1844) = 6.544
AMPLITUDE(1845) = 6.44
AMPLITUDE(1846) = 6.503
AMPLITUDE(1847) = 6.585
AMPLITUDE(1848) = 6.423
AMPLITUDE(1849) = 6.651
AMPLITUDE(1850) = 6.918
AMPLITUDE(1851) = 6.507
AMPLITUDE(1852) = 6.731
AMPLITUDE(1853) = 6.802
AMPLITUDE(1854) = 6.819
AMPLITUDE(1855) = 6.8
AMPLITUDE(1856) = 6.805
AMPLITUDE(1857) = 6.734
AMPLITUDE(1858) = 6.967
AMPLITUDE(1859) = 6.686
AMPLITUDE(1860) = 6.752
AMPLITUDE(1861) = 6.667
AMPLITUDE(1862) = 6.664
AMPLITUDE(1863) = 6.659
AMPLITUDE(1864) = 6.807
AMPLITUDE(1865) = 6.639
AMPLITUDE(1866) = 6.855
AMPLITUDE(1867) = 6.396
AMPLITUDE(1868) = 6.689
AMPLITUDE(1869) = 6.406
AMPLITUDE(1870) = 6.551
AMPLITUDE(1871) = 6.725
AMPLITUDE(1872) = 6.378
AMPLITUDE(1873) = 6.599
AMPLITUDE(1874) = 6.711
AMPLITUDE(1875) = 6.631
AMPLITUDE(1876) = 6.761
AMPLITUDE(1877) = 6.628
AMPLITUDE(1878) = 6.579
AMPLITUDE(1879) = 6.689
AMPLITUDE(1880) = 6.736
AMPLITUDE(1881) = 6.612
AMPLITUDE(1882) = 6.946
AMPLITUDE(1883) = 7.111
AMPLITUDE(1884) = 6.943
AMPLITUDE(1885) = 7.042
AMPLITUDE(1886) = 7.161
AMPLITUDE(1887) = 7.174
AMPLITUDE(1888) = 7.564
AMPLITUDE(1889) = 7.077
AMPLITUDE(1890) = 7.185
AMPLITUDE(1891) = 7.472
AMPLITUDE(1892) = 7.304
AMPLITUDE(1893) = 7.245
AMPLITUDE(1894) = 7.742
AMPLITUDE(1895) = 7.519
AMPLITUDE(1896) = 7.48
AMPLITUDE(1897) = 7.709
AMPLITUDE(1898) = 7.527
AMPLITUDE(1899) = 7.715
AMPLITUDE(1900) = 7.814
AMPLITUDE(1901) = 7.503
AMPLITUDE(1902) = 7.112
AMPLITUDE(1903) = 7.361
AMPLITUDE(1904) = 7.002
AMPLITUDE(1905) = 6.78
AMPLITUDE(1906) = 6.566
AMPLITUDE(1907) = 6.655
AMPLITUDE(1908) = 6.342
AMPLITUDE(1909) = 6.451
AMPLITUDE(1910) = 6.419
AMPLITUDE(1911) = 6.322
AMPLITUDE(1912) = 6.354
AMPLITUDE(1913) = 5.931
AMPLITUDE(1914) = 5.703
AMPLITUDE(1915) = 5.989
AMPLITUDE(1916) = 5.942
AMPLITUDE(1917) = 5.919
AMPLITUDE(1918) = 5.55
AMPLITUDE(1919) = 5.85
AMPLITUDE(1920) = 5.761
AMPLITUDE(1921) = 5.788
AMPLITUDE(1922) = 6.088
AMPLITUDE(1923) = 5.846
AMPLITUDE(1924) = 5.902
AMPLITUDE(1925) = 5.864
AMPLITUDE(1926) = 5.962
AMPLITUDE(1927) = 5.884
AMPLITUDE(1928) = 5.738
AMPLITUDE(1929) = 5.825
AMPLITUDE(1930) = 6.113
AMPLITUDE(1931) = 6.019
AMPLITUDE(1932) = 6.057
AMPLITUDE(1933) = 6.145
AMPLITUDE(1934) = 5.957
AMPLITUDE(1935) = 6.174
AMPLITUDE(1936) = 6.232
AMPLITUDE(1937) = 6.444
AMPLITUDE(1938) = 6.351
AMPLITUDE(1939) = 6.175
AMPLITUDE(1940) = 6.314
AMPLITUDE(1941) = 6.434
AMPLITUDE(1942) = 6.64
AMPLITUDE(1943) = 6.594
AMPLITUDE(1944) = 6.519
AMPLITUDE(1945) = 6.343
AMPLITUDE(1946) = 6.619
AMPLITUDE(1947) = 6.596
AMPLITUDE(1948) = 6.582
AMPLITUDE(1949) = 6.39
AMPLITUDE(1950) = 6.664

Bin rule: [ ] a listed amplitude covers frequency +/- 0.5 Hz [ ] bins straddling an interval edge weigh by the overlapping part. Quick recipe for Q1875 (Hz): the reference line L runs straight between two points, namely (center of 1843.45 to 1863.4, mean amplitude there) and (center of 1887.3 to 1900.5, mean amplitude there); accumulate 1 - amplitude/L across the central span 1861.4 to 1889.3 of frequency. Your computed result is 1.3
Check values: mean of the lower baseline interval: 6.68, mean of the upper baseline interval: 7.48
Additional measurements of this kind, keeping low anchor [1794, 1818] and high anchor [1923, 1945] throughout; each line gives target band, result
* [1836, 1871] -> -3.3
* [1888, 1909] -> -3.9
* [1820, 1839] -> -1.1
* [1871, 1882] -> -1.0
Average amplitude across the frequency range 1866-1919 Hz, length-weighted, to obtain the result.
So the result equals 6.81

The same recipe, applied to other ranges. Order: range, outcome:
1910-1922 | 5.95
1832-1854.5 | 6.52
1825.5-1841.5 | 6.39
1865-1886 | 6.71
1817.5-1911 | 6.73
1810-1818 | 6.38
